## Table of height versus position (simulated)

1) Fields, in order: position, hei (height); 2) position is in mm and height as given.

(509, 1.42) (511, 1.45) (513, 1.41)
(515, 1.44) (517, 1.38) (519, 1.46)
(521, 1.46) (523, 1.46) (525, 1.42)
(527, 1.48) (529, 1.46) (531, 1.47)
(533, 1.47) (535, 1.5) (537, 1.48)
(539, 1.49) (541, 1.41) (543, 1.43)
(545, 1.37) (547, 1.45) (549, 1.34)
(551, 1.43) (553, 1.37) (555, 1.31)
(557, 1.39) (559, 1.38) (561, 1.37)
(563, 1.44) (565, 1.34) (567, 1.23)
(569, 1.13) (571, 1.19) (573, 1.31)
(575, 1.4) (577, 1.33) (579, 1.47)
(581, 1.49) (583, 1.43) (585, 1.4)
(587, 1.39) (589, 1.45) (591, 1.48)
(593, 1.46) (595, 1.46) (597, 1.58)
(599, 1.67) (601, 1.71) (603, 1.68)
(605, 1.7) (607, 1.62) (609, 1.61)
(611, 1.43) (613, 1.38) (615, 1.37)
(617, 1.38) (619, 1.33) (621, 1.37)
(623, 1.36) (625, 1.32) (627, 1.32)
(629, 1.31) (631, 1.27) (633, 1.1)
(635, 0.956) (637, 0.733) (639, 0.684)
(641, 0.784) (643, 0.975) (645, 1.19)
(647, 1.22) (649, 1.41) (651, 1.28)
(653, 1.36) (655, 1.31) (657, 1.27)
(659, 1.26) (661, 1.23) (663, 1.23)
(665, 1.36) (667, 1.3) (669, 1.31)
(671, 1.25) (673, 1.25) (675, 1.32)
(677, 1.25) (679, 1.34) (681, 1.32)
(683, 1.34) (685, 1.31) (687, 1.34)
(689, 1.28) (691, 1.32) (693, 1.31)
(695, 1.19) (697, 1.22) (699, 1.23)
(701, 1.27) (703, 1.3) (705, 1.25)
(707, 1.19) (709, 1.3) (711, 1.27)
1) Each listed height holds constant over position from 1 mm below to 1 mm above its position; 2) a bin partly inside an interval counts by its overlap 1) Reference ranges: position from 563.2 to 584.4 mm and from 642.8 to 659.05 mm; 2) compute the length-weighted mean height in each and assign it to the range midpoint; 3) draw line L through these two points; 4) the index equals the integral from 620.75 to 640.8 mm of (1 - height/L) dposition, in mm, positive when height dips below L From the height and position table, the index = 2.6 mm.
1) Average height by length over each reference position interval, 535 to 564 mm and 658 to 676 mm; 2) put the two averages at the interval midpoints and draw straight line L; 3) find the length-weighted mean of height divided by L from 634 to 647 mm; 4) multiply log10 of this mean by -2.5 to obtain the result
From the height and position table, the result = 0.39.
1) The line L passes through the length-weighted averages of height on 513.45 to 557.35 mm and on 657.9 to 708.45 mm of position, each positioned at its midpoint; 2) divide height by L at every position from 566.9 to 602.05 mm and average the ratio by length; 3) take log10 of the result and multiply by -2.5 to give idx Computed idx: -0.04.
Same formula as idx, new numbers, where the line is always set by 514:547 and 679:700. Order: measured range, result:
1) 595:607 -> -0.19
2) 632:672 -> 0.14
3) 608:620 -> -0.04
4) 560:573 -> 0.10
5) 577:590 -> -0.03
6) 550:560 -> 0.04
